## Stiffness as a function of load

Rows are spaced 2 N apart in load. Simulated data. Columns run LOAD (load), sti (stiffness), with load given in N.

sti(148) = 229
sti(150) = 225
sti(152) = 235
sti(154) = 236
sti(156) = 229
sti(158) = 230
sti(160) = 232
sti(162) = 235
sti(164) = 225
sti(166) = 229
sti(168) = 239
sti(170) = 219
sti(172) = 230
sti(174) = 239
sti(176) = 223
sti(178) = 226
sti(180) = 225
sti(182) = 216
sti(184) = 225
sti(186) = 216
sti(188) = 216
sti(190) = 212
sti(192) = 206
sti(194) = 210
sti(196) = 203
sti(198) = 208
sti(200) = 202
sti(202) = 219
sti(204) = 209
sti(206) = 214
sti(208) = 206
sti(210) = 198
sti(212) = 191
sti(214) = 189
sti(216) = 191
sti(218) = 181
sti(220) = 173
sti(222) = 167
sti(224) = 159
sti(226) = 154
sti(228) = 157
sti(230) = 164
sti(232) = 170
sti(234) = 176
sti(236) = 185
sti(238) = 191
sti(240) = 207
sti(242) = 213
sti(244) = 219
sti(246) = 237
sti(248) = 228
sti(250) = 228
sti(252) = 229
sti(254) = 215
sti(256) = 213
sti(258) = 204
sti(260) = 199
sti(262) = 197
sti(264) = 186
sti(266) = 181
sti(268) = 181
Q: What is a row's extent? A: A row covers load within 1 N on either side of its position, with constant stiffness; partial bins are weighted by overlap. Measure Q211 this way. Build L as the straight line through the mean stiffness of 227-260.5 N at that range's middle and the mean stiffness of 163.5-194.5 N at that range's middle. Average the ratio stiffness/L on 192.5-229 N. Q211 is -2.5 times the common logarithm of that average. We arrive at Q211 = 0.12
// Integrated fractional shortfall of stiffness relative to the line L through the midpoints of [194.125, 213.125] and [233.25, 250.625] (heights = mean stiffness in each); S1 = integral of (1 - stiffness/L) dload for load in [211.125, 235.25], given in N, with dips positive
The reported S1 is 4.0 N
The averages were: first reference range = 206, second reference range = 209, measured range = 173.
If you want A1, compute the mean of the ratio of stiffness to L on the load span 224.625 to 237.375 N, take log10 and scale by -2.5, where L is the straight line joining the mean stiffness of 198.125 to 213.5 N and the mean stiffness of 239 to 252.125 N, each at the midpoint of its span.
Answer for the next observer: 0.27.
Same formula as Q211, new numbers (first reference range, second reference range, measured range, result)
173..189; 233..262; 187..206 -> 0.05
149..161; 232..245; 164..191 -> -0.01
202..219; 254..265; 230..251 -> -0.02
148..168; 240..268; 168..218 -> 0.06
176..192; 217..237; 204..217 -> -0.06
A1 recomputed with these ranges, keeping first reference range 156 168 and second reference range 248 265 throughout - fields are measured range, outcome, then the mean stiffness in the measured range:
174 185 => 0.01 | 224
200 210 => 0.06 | 210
